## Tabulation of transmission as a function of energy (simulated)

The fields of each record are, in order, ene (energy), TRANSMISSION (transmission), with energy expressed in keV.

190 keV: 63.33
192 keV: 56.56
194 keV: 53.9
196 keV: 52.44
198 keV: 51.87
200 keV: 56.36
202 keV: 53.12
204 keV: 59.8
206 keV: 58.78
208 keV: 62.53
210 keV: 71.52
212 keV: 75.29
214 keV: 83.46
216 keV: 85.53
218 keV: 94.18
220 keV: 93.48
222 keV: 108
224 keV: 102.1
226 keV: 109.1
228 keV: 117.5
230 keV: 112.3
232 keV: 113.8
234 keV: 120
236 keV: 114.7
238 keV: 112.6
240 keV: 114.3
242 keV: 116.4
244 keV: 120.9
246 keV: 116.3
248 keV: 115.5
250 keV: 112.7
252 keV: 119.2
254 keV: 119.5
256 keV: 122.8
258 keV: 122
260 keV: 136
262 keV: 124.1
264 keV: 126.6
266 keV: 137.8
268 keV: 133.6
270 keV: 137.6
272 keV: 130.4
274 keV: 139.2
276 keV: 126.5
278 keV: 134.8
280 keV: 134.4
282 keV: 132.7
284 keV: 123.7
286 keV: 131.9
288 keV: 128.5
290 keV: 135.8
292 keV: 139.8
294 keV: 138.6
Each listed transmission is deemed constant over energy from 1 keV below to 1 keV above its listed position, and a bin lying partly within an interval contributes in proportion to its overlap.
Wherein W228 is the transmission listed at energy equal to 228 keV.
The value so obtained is 117.5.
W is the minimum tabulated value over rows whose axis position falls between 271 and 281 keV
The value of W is 126.5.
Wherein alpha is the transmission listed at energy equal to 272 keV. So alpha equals 130.4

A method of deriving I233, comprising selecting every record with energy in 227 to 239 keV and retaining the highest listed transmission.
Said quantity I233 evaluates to 120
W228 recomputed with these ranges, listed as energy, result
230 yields 112.3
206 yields 58.78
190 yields 63.33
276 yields 126.5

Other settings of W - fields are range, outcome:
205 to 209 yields 58.78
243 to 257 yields 112.7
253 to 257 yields 119.5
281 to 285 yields 123.7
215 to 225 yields 85.53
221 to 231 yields 102.1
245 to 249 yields 115.5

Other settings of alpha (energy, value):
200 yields 56.36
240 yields 114.3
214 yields 83.46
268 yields 133.6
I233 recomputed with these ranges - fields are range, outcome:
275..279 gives 134.8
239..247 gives 120.9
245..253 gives 119.2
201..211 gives 71.52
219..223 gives 108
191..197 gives 56.56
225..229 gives 117.5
